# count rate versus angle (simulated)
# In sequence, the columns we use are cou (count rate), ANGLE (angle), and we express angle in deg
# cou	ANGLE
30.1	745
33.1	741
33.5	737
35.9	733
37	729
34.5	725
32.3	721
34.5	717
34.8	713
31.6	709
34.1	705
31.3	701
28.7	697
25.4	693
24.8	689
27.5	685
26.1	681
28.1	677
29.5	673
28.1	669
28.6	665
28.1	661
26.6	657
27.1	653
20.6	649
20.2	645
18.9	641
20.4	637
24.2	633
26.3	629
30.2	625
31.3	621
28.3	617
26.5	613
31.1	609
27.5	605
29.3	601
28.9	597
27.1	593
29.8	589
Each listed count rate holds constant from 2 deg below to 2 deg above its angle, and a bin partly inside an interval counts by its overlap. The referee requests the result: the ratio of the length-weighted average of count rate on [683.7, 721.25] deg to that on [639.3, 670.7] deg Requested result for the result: 1.23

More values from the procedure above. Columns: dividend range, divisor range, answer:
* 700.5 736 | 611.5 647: 1.36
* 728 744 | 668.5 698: 1.27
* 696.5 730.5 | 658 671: 1.18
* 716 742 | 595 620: 1.20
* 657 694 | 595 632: 0.95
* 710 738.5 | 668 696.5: 1.27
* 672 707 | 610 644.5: 1.10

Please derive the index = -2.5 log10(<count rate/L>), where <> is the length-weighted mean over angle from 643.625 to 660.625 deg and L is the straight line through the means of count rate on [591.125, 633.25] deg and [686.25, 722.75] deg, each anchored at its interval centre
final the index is 0.21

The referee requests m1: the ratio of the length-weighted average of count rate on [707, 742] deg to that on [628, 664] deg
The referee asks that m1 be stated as 1.44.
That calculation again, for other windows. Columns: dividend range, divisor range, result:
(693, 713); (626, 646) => 1.38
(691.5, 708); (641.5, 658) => 1.31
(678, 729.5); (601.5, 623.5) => 1.06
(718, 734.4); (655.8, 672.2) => 1.24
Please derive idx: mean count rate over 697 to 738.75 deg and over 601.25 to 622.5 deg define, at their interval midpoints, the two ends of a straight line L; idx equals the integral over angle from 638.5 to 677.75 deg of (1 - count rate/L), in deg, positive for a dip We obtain 7.11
